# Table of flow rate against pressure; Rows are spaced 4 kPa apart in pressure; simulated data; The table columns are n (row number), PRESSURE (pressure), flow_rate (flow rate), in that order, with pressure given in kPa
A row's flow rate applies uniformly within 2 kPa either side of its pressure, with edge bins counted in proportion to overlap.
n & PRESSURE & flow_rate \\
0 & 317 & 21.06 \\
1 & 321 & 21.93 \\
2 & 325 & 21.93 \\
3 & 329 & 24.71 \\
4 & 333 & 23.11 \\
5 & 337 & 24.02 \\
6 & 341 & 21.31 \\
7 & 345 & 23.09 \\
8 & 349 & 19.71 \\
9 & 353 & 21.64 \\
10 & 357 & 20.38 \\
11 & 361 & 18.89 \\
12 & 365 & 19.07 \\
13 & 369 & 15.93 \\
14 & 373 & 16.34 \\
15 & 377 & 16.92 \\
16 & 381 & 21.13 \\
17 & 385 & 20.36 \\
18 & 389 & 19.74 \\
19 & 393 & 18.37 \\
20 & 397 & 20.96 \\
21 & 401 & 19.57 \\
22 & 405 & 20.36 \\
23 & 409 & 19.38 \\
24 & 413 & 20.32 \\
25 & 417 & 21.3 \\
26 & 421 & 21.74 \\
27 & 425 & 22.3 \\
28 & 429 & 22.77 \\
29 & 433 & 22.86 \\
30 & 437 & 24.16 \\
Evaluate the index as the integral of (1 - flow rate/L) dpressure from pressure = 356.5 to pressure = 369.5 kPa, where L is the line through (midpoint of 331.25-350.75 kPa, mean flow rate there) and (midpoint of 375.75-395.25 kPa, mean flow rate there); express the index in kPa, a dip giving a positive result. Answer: 1.4 kPa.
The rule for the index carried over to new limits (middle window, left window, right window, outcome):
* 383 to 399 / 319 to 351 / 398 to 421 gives 0.8 kPa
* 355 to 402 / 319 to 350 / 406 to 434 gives 6.5 kPa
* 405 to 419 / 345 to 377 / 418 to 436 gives 0.9 kPa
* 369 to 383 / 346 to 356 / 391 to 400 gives 1.6 kPa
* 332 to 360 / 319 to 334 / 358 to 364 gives -1.3 kPa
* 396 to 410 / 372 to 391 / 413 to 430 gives 0.3 kPa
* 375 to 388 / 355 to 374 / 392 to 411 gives -0.4 kPa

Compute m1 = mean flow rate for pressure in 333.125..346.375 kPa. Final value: 22.8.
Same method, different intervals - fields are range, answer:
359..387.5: 18.4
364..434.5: 20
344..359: 21.1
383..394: 19.6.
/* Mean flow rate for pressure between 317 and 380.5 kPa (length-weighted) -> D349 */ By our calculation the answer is 20.6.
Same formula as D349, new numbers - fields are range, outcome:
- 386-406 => 19.8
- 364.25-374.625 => 16.9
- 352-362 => 20.3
